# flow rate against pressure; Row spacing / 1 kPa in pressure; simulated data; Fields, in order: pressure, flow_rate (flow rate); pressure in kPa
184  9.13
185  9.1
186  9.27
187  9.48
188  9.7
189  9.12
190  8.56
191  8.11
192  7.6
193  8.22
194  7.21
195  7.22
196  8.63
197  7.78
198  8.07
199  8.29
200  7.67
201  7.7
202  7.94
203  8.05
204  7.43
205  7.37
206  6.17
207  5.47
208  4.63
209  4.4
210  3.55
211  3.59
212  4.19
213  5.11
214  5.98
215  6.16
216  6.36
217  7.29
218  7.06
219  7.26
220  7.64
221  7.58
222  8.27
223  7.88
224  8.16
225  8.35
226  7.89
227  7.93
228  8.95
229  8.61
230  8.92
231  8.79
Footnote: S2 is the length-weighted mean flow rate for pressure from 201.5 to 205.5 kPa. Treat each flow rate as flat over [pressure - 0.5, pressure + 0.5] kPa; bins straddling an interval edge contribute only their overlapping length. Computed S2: 7.7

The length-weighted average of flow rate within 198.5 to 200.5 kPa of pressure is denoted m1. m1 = 7.98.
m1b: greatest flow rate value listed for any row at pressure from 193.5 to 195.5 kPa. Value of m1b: 7.22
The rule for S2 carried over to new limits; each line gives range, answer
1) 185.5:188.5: 9.48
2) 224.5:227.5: 8.06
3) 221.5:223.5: 8.07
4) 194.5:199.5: 8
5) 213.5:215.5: 6.07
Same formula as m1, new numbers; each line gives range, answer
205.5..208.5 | 5.42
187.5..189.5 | 9.41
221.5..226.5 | 8.11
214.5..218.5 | 6.72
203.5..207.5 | 6.61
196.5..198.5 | 7.93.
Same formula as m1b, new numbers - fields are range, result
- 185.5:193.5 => 9.7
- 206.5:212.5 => 5.47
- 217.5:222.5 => 8.27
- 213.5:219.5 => 7.29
